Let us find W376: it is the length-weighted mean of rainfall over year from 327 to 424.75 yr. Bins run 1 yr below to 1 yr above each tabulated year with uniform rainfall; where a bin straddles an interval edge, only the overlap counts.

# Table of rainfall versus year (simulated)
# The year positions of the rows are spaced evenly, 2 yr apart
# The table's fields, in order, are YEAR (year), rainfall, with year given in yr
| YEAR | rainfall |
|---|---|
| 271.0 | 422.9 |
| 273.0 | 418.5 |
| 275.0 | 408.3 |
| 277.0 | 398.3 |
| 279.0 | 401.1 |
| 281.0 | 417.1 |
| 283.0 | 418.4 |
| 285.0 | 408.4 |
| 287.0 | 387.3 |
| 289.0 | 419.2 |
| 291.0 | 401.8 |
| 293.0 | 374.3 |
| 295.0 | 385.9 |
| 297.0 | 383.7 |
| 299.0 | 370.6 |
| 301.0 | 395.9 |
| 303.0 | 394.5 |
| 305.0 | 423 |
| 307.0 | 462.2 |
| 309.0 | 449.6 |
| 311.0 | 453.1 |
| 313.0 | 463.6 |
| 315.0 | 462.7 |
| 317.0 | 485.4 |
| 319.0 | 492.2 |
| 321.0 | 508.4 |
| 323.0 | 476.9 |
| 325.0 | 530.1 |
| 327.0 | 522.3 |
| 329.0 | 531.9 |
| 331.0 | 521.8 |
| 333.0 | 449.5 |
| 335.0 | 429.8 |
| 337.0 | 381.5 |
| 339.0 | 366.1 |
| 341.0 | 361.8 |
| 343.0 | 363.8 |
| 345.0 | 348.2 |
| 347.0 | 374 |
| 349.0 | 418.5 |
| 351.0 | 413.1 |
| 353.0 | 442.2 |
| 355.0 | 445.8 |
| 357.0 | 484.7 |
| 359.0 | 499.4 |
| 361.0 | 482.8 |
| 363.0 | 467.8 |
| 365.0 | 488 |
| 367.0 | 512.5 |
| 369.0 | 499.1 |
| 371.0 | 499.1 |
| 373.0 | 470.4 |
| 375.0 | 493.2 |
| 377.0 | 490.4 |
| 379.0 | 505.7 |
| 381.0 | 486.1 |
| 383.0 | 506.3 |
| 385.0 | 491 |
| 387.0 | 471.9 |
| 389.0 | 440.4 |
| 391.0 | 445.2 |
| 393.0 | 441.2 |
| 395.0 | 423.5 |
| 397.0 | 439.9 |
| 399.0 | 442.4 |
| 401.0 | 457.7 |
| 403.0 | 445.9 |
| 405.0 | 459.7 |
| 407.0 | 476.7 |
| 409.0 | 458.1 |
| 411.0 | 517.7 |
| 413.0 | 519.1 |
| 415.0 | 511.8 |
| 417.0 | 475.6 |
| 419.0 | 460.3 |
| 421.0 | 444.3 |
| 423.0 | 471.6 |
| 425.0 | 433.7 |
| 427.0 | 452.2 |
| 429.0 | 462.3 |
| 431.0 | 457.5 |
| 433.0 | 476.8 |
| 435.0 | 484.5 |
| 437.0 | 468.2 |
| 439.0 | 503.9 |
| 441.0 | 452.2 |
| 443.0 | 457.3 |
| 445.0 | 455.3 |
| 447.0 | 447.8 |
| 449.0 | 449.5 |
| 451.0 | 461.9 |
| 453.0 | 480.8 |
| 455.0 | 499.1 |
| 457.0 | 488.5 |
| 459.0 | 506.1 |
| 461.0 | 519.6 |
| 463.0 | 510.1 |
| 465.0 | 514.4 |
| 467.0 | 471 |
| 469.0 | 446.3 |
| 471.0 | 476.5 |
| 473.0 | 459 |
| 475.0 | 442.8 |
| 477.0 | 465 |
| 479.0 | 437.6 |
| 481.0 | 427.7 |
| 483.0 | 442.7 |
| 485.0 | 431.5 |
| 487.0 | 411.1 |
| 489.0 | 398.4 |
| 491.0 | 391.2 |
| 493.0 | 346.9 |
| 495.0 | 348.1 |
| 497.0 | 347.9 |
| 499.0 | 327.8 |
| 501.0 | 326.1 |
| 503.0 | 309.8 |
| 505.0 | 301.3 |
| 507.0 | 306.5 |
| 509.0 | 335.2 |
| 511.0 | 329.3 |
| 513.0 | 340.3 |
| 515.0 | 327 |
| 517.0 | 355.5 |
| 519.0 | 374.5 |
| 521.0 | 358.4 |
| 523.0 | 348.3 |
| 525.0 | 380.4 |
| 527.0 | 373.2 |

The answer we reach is 459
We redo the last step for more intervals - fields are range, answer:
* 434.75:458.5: 471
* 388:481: 467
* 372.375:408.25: 466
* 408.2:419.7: 492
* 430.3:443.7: 472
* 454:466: 506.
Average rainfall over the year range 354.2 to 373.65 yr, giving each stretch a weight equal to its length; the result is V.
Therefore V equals 486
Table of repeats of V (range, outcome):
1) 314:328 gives 497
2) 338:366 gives 425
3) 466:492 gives 439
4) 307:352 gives 446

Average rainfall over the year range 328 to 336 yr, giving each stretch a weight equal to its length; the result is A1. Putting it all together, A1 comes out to 483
